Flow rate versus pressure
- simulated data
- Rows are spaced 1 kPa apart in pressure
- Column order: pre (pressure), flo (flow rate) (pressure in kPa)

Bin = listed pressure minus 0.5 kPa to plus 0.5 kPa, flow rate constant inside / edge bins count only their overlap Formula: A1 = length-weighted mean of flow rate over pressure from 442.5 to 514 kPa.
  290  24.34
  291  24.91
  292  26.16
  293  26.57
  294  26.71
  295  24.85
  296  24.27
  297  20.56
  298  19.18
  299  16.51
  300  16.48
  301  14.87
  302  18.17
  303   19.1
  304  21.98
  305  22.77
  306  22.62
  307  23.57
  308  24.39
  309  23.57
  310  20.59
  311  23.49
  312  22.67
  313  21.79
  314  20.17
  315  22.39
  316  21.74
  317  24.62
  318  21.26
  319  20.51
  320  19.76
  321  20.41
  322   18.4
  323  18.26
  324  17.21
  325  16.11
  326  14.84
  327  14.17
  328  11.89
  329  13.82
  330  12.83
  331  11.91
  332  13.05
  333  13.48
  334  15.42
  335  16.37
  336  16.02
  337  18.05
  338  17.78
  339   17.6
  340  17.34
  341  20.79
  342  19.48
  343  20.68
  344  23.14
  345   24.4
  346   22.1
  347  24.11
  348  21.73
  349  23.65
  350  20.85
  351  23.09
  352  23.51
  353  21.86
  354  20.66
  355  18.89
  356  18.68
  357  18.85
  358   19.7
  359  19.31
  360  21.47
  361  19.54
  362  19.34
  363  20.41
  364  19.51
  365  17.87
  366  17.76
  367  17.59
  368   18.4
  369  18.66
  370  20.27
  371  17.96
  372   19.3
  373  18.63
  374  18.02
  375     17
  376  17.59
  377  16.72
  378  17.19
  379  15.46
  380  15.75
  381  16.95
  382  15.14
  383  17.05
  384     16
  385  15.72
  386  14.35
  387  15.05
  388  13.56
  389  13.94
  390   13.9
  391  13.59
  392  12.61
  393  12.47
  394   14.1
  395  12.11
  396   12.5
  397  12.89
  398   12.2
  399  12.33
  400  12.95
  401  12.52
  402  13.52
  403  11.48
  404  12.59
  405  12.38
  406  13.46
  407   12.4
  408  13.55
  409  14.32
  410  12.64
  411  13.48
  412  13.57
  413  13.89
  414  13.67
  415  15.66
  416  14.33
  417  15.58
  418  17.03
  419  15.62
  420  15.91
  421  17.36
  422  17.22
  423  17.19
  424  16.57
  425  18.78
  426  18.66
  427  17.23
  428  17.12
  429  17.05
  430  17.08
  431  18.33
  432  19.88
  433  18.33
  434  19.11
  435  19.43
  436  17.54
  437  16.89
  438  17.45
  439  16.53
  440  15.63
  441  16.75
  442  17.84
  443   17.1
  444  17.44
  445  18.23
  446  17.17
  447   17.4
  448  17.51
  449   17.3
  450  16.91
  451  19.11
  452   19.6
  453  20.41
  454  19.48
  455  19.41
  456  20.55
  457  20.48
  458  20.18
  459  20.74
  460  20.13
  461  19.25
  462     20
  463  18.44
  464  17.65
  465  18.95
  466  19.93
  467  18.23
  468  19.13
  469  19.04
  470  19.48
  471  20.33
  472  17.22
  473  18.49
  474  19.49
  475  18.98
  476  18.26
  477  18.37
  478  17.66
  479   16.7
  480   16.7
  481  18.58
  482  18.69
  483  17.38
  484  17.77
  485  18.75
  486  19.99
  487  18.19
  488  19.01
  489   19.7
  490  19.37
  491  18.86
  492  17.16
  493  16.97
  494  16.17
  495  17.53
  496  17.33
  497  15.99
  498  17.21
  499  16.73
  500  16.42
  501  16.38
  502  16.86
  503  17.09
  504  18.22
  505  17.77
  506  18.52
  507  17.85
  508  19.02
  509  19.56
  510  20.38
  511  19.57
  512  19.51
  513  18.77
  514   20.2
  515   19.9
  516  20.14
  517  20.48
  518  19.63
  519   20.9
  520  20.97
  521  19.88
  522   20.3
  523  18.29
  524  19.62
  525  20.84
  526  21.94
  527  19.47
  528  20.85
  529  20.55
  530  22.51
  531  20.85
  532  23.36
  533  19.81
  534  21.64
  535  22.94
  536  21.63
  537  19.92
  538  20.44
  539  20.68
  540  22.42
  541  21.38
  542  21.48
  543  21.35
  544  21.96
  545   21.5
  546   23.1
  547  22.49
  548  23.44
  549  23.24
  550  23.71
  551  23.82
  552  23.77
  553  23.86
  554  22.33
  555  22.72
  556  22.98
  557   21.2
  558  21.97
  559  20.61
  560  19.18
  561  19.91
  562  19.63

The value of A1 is 18.4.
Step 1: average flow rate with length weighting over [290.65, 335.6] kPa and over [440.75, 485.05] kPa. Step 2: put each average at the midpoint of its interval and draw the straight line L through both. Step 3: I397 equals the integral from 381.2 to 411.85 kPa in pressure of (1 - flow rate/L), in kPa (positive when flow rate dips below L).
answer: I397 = 8.90 kPa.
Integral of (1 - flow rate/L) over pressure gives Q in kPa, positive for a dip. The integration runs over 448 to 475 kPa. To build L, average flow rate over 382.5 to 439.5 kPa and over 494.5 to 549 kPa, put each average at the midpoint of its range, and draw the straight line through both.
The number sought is -2.9 kPa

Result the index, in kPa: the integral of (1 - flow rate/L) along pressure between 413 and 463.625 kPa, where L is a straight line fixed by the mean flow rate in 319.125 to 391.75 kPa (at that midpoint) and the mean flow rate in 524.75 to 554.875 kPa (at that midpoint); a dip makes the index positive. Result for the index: 4.9 kPa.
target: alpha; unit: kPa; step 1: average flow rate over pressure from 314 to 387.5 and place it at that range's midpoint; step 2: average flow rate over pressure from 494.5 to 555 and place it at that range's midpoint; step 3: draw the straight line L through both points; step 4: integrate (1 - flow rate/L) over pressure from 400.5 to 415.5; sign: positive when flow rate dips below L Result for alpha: 4.6 kPa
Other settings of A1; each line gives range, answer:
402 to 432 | 15.4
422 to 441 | 17.7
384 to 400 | 13.5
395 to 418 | 13.3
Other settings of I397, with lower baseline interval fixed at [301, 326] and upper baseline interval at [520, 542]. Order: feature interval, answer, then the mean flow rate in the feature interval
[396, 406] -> 3.97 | 12.6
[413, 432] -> 3.80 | 16.7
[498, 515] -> 2.12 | 18.3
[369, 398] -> 7.36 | 15.6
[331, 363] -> 1.90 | 19.6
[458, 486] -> 2.91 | 18.7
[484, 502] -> 2.74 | 17.7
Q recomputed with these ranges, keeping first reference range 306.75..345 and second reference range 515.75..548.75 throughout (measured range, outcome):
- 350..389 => 2.0 kPa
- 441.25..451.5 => 1.3 kPa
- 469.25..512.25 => 5.2 kPa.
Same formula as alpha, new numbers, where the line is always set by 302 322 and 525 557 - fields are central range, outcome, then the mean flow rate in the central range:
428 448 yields 3.90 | 17.6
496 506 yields 2.22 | 17.1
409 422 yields 4.11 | 15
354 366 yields 1.33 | 19.4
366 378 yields 2.03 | 18.1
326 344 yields 4.71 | 16.1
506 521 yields 1.51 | 19.7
